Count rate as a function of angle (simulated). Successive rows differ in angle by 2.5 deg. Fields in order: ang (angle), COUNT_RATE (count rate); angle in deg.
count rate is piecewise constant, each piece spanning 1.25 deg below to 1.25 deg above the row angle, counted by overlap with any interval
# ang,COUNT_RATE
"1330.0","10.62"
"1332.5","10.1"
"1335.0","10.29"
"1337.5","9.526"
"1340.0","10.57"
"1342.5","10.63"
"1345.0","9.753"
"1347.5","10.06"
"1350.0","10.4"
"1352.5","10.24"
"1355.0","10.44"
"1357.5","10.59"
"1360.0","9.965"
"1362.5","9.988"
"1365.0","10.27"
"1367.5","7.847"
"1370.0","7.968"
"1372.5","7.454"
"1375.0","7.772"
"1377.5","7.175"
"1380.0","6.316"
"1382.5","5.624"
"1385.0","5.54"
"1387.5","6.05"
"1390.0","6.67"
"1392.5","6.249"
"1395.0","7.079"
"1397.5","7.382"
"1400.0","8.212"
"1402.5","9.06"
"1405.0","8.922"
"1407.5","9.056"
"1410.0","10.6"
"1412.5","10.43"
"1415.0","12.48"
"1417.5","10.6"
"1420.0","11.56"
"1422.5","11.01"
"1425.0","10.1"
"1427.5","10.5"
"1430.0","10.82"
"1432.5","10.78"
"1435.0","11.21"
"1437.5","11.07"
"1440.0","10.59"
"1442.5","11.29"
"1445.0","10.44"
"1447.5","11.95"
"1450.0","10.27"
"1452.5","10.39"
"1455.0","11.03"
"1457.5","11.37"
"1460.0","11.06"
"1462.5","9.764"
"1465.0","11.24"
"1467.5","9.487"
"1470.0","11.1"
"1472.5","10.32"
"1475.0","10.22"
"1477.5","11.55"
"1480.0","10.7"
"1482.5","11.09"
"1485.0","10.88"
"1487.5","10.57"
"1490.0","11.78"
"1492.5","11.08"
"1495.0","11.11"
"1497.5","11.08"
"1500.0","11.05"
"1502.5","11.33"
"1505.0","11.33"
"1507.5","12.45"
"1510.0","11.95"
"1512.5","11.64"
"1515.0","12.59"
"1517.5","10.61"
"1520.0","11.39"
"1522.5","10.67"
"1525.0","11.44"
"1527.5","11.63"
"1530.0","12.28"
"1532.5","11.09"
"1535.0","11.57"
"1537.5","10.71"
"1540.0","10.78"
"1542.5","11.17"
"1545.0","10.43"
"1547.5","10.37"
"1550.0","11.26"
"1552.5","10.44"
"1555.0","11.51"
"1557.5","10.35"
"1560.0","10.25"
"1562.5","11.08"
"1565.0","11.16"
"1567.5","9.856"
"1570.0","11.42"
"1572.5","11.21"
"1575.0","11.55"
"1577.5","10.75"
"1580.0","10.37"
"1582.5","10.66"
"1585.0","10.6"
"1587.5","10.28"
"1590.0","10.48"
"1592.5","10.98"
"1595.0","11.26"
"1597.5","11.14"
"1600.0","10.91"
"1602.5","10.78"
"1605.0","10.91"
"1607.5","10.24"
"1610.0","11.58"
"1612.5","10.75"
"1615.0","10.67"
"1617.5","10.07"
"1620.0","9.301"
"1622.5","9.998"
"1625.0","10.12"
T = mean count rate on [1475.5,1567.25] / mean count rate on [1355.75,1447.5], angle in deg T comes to 1.22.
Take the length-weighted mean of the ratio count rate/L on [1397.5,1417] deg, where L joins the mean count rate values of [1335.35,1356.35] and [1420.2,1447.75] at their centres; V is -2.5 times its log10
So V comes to 0.105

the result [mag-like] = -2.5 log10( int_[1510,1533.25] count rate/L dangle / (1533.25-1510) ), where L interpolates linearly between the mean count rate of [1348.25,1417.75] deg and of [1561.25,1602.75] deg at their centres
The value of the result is -0.14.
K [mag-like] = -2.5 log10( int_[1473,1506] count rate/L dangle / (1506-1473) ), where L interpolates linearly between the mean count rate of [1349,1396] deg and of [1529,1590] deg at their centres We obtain -0.13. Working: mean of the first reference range 8.08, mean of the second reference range 10.9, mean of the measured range 11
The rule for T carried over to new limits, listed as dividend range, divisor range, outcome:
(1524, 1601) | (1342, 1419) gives 1.25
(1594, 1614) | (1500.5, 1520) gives 0.94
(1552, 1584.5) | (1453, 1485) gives 1.01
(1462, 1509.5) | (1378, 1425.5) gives 1.29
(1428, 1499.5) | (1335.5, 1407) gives 1.28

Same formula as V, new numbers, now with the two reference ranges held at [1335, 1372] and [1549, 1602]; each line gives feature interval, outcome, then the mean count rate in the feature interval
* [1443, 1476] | -0.038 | 10.7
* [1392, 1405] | 0.274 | 7.8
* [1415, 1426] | -0.091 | 11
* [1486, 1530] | -0.088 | 11.4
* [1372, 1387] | 0.450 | 6.58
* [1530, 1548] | -0.033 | 11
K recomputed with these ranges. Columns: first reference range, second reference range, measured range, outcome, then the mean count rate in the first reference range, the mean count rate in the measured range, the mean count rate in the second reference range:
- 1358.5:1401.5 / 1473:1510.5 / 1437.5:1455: -0.12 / 7.53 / 10.9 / 11.2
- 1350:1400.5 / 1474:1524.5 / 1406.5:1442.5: -0.16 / 8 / 10.8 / 11.3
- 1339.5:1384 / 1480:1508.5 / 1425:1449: -0.07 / 9.01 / 10.9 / 11.2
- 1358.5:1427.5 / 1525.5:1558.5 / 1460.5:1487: -0.07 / 8.61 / 10.6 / 11.1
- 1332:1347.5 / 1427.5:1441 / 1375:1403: 0.47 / 10.1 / 6.83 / 10.9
